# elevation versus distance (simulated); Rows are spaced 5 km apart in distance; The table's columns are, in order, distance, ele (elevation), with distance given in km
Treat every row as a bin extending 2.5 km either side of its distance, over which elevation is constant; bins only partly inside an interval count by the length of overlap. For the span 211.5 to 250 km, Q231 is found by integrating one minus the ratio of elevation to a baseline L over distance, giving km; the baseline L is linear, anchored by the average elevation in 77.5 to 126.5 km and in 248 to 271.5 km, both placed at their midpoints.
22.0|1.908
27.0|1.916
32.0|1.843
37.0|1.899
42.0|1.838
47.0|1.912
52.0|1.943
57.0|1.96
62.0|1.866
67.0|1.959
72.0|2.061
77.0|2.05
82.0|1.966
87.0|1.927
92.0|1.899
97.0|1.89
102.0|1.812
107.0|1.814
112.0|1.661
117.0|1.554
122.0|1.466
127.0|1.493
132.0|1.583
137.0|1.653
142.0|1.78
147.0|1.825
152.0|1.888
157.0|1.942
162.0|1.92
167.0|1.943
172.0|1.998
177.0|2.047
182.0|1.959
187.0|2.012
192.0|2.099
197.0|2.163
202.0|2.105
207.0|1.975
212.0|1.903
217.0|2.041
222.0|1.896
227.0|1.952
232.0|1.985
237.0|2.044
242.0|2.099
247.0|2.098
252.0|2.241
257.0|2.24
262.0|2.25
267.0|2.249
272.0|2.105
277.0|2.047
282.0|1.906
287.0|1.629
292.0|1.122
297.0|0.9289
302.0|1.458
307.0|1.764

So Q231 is 2.4 km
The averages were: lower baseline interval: 1.78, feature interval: 2.01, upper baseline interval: 2.22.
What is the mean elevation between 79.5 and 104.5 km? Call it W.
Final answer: 1.9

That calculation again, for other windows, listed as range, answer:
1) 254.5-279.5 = 2.18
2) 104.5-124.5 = 1.62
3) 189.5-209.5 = 2.09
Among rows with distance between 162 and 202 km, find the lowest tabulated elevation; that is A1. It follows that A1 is 1.92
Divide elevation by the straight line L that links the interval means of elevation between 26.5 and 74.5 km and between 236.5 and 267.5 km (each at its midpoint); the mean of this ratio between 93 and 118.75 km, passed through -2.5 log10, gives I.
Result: 0.13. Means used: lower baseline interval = 1.92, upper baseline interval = 2.18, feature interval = 1.76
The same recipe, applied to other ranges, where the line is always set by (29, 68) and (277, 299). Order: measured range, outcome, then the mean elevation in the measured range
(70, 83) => -0.10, 2.03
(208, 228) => -0.21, 1.95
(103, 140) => 0.10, 1.61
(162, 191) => -0.19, 1.99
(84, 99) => -0.05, 1.91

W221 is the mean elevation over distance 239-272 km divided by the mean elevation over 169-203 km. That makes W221 1.07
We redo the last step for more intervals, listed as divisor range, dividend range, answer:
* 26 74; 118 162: 0.89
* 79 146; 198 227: 1.15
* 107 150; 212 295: 1.21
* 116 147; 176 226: 1.25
